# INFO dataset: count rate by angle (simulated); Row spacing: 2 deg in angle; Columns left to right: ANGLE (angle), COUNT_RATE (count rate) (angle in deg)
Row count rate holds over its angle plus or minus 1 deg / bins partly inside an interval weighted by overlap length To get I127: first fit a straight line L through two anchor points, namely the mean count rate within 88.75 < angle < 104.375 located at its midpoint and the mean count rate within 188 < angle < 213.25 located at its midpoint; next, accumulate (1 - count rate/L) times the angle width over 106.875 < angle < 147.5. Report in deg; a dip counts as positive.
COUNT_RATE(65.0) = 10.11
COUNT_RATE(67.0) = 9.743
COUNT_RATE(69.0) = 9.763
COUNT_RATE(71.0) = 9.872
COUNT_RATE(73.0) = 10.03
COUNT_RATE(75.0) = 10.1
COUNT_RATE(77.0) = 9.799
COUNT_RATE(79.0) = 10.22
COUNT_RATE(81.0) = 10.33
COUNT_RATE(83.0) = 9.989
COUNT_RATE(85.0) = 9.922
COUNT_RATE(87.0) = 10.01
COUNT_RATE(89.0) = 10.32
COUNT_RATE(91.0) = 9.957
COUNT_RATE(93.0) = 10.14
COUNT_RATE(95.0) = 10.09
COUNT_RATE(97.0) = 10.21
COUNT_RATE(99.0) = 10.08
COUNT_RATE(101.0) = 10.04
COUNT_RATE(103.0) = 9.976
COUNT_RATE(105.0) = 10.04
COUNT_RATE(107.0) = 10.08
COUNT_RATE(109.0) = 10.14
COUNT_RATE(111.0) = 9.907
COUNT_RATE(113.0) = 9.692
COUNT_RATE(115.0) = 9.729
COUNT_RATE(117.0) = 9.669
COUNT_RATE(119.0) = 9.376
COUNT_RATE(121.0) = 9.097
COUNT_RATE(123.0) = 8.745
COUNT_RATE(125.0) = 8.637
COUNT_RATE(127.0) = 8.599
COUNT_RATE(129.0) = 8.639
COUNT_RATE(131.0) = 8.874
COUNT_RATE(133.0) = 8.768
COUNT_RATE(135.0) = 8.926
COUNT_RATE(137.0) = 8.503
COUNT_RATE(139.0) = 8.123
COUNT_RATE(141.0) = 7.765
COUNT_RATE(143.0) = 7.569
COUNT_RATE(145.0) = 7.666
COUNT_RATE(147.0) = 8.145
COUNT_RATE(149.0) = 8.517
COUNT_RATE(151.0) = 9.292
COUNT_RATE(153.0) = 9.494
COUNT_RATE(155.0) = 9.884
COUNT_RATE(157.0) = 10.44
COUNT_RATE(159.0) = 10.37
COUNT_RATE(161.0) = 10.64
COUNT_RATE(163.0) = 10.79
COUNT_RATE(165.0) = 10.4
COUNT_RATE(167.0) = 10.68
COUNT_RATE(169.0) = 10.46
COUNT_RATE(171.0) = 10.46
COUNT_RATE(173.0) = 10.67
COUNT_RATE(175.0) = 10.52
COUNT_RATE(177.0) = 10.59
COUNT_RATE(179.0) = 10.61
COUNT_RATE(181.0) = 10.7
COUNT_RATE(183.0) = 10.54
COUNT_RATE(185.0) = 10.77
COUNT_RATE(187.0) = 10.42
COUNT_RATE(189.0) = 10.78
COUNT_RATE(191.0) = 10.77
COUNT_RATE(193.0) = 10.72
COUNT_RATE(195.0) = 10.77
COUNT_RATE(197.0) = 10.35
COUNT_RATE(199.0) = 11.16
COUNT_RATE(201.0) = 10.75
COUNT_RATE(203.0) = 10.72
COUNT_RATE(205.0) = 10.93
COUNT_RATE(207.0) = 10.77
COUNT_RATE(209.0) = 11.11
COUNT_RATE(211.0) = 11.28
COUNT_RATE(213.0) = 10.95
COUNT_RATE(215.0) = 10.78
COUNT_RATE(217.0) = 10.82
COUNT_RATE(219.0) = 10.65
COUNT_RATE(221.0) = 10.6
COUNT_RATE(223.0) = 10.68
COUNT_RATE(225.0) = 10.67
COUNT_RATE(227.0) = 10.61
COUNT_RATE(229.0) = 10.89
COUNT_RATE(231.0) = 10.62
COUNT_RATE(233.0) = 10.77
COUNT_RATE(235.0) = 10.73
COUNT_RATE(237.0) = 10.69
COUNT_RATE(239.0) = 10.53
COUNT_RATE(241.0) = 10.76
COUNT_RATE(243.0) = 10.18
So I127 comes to 5.7 deg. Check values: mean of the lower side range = 10.1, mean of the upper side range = 10.8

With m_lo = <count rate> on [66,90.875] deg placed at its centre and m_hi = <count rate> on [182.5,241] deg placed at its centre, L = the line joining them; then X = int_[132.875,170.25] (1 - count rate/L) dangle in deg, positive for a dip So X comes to 4.0 deg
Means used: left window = 10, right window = 10.8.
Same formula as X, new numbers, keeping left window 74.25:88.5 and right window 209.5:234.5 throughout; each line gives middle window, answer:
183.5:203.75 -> -0.2 deg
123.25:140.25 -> 2.8 deg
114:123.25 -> 0.8 deg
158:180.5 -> -0.1 deg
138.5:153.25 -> 3.0 deg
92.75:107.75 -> 0.1 deg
